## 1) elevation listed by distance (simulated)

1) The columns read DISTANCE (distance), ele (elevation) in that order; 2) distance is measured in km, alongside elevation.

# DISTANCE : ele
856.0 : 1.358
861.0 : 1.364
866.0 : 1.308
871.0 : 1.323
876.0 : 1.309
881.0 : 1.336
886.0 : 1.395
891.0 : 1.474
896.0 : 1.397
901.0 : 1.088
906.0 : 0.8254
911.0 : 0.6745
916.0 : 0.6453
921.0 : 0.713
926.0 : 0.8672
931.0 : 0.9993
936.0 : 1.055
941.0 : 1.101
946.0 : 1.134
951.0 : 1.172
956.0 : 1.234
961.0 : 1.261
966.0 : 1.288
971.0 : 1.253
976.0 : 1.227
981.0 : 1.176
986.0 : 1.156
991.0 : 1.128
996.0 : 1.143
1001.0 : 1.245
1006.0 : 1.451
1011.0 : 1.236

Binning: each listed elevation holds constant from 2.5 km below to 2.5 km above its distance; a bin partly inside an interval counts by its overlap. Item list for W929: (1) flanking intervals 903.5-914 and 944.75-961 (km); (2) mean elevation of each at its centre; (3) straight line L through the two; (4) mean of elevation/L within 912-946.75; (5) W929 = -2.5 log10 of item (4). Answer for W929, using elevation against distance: 0.06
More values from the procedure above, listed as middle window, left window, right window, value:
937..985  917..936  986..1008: -0.15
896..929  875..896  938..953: 0.44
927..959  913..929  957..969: -0.09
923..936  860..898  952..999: 0.33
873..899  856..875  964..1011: -0.05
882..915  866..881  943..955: 0.13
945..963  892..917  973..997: -0.10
